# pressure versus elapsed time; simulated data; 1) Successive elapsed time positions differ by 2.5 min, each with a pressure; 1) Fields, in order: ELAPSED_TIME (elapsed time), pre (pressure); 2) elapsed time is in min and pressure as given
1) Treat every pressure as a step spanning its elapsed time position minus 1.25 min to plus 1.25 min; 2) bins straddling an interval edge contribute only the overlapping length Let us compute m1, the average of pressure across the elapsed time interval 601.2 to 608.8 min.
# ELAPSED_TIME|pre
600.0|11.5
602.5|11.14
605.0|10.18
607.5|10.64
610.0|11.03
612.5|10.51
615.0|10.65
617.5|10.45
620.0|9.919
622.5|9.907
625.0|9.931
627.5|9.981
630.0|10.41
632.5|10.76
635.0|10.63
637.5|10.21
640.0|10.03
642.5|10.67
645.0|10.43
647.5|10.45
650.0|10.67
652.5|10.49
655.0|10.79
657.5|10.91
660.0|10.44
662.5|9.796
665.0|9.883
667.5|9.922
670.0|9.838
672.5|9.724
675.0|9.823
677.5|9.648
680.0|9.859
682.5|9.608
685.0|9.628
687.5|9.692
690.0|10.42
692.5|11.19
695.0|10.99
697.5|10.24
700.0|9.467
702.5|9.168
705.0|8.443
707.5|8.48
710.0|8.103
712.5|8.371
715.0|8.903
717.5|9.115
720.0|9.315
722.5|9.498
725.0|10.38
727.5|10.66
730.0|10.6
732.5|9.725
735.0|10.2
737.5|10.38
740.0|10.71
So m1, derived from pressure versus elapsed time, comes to 10.7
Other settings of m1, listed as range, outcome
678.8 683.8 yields 9.73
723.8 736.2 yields 10.3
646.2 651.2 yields 10.6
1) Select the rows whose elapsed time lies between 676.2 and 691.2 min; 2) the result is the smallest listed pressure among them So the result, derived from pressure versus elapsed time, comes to 9.608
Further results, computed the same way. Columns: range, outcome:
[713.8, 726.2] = 8.903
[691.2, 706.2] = 8.443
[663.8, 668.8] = 9.883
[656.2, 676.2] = 9.724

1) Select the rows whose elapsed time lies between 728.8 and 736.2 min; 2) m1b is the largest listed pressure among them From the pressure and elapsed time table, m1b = 10.6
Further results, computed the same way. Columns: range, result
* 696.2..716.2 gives 10.24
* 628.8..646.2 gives 10.76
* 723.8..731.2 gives 10.66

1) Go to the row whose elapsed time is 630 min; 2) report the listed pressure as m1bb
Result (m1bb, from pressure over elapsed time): 10.41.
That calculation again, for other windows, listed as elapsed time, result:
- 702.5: 9.168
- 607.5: 10.64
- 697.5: 10.24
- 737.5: 10.38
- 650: 10.67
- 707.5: 8.48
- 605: 10.18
